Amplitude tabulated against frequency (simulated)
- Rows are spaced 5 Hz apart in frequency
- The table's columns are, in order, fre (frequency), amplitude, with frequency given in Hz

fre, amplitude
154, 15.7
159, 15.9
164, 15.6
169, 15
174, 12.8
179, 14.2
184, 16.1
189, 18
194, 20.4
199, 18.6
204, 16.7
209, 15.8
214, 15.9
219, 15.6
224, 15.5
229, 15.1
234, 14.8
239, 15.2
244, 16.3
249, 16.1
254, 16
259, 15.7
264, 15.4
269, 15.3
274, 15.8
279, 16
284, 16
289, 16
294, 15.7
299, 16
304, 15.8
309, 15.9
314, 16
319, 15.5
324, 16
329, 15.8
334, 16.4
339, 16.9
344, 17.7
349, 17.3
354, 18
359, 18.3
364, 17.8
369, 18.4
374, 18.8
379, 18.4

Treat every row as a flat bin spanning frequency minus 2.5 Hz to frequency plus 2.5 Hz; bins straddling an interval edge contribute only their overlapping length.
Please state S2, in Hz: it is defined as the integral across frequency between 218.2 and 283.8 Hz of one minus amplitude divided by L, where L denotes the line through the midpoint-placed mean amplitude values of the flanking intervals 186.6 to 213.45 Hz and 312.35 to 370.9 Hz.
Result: 7.0 Hz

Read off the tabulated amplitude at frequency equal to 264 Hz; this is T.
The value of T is 15.4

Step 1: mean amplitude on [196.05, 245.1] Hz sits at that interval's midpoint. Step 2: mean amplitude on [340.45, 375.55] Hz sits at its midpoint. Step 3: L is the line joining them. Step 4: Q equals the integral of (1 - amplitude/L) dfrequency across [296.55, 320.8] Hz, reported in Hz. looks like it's 2.0 Hz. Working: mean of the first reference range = 16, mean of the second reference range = 18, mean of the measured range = 15.8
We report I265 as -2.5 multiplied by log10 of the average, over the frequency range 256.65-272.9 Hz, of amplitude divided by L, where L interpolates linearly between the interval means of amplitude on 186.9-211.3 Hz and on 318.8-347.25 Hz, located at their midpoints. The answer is 0.11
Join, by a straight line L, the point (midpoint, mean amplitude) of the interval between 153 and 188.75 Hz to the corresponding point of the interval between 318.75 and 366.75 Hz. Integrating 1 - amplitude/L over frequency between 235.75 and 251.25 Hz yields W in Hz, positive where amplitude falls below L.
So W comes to 0.17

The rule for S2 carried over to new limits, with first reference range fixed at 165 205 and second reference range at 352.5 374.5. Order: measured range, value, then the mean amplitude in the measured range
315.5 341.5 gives 2.6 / 16.1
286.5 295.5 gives 0.8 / 15.9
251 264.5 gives 1.1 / 15.8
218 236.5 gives 1.8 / 15.2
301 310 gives 0.9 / 15.9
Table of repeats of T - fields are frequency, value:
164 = 15.6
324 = 16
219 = 15.6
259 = 15.7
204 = 16.7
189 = 18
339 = 16.9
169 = 15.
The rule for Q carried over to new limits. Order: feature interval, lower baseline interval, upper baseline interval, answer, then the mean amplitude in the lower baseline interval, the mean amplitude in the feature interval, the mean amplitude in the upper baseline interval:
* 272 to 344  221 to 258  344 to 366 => 3.69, 15.6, 16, 17.8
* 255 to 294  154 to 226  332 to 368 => 2.61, 16.1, 15.8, 17.5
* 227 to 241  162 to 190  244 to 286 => 0.50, 15.1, 15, 15.8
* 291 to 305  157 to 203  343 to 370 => 1.23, 16.3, 15.8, 17.9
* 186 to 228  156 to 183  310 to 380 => -4.64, 14.8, 17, 17.2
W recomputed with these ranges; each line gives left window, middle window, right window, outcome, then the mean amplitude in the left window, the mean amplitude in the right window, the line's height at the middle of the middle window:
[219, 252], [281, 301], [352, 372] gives 0.9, 15.5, 18.1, 16.7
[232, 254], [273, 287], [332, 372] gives 0.3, 15.7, 17.6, 16.3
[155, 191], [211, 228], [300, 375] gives 0.2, 15.3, 16.9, 15.8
